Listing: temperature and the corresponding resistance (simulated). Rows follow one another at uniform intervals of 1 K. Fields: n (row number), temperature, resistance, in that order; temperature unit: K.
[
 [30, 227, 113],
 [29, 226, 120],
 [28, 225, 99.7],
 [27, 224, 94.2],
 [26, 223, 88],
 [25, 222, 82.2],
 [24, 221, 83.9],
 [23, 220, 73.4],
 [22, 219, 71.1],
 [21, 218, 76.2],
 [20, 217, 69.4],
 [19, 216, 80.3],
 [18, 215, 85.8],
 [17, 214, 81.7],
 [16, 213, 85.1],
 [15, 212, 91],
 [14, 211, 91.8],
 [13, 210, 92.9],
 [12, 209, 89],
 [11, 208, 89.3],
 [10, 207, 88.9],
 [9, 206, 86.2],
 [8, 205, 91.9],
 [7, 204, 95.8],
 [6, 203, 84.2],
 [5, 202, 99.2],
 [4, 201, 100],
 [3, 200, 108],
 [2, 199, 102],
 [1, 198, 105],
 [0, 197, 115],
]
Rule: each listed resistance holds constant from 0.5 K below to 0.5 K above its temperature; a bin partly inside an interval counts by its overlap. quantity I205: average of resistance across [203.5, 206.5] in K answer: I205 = 91.3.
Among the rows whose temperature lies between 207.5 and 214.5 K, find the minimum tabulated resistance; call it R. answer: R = 81.7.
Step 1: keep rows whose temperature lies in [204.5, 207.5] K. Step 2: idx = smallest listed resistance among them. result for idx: 86.2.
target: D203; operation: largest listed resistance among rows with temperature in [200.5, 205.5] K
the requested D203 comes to 100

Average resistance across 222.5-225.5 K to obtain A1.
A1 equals 94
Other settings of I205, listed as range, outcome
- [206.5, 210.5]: 90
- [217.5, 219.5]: 73.7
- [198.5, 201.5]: 103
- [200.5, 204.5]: 94.8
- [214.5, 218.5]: 77.9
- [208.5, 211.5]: 91.2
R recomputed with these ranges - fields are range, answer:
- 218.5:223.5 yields 71.1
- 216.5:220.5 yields 69.4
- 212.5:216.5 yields 80.3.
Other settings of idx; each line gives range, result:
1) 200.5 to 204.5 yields 84.2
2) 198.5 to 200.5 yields 102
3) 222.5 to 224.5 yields 88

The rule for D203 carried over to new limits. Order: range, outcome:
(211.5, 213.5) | 91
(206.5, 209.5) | 89.3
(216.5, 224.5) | 94.2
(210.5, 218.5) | 91.8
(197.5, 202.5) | 108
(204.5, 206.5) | 91.9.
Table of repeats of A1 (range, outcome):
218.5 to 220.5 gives 72.2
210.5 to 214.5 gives 87.4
